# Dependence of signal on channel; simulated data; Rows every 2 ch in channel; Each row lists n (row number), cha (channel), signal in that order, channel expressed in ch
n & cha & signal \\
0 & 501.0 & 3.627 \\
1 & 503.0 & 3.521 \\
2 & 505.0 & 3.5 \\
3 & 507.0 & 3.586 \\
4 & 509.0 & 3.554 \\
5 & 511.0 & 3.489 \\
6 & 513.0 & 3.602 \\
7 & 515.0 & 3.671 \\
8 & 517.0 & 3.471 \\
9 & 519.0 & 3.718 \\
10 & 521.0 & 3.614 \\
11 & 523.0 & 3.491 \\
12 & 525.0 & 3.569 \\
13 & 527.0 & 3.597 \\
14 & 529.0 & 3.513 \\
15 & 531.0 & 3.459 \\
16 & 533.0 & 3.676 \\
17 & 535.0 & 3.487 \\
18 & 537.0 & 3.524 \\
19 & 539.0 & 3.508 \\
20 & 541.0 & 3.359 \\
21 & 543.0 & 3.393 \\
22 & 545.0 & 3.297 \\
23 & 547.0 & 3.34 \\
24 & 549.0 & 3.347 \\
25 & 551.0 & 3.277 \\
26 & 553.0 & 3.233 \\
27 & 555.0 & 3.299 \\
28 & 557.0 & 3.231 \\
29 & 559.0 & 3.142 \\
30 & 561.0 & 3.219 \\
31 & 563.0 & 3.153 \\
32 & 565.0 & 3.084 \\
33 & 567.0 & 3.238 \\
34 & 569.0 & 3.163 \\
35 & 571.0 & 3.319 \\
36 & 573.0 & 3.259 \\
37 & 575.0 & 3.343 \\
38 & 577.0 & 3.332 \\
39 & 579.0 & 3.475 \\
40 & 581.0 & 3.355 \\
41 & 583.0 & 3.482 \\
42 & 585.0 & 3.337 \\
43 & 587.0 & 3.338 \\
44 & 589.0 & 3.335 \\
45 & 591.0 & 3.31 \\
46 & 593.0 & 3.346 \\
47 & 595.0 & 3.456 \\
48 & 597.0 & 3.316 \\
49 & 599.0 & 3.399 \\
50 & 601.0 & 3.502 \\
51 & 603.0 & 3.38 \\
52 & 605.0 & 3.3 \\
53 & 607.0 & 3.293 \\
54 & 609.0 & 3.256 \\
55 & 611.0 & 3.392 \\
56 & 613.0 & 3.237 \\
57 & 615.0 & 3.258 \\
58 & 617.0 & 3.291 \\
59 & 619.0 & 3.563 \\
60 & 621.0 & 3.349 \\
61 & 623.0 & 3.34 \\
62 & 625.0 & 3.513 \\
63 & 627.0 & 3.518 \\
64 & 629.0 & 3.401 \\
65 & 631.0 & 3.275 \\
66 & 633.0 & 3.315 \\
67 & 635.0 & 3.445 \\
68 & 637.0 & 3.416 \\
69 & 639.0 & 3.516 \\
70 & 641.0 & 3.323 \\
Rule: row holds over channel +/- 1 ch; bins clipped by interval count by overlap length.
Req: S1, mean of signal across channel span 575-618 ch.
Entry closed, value 3.35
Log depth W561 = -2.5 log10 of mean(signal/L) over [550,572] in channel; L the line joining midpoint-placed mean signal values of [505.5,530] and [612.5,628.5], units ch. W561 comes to 0.09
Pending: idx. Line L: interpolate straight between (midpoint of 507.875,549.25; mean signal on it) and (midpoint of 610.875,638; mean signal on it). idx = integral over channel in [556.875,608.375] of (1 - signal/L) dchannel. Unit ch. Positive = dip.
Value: 1.9 ch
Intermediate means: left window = 3.51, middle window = 3.31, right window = 3.38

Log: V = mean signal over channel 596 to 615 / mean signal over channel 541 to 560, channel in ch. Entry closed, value 1.0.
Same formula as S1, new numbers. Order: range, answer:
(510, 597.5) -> 3.39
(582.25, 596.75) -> 3.37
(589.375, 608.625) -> 3.36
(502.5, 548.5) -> 3.52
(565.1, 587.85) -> 3.32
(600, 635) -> 3.37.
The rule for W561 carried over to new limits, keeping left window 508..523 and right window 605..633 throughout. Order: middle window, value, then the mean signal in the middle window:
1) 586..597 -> 0.020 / 3.35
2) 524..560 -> 0.038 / 3.4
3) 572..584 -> 0.023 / 3.37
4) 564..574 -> 0.082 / 3.21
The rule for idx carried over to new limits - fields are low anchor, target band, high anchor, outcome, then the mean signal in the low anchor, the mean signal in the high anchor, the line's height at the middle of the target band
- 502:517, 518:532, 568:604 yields -0.20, 3.55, 3.36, 3.51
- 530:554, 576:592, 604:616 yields -0.17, 3.41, 3.29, 3.33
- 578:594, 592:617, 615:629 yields 0.38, 3.37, 3.41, 3.39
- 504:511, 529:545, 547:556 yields -0.48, 3.54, 3.29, 3.37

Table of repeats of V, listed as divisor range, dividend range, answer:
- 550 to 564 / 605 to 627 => 1.04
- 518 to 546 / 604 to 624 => 0.95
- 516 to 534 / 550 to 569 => 0.90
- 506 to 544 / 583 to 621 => 0.95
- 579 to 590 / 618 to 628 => 1.02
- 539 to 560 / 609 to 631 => 1.02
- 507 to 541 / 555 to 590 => 0.92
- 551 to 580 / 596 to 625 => 1.03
